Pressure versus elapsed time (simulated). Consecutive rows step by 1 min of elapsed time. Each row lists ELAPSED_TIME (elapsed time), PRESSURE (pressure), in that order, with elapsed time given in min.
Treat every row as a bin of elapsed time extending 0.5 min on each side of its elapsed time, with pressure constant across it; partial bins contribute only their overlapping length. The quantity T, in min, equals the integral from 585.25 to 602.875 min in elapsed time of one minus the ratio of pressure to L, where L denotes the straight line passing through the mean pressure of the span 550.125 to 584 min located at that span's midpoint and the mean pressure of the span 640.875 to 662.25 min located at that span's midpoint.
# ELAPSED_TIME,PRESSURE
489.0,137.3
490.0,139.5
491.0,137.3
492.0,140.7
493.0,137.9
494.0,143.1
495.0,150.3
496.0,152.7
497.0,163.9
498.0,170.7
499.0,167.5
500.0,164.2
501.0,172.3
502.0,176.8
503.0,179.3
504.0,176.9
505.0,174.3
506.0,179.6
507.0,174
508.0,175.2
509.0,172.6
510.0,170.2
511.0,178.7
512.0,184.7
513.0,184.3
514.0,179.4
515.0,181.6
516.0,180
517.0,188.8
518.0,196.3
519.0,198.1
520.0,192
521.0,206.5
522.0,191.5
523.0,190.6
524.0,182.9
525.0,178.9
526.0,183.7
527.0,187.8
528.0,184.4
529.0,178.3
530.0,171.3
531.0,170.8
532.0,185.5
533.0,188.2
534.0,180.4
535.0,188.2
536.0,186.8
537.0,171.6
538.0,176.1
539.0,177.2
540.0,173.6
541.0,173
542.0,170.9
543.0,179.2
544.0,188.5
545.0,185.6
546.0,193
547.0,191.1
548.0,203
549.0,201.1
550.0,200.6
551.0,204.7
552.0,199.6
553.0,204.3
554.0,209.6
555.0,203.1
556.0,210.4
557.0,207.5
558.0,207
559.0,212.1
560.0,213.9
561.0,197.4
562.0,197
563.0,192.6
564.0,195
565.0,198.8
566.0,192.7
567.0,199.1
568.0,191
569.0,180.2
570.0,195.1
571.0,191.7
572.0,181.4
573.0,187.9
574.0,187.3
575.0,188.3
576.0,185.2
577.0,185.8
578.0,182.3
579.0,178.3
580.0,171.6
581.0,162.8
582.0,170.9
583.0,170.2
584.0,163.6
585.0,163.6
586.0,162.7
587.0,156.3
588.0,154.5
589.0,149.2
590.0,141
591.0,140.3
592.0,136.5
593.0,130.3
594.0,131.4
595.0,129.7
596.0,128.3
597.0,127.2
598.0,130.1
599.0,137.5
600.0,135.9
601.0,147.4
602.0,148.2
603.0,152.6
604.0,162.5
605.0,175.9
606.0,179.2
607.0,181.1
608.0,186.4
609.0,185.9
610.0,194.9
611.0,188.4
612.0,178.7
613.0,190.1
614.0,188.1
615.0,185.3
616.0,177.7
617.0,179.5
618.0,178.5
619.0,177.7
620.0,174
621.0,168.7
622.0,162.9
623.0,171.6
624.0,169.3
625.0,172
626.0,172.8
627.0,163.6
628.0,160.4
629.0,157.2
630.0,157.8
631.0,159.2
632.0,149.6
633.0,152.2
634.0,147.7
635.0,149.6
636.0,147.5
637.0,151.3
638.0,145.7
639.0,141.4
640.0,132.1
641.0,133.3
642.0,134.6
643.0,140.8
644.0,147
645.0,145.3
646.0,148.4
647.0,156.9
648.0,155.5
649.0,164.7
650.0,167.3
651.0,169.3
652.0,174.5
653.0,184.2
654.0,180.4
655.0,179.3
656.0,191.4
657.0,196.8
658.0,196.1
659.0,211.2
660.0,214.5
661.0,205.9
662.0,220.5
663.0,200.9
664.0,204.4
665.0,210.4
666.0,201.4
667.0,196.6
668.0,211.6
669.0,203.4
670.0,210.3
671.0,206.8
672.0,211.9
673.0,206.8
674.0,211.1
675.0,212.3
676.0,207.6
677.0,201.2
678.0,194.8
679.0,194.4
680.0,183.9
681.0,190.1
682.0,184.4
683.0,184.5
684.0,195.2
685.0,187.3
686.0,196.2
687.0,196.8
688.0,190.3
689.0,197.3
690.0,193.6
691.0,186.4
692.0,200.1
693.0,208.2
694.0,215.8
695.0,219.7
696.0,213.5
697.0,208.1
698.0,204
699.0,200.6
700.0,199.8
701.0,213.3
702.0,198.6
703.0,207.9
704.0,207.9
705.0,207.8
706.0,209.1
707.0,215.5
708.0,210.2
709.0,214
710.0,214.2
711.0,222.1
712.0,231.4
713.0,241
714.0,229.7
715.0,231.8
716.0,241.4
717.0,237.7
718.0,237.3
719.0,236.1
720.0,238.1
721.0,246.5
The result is 4.3 min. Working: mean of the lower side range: 192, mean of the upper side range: 174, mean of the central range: 141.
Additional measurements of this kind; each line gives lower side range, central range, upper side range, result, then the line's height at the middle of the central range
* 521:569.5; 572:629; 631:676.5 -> 5.84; 184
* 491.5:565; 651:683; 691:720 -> 1.59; 210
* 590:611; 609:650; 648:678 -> 2.42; 174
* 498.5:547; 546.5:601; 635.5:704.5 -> 1.98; 184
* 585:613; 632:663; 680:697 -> 2.10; 178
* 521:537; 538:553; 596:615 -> -0.76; 180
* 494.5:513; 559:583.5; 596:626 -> -2.61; 170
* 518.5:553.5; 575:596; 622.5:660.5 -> 2.09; 176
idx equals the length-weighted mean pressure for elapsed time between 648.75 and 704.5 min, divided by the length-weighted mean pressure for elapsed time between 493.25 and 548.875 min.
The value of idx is 1.11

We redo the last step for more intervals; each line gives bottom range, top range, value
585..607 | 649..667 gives 1.32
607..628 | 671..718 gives 1.17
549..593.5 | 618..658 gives 0.88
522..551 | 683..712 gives 1.11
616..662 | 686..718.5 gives 1.28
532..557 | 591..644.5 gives 0.83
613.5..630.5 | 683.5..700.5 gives 1.17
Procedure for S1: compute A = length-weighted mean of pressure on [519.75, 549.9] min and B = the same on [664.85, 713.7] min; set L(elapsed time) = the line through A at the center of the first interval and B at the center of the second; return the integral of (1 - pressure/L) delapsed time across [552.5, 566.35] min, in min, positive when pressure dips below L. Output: -1.1 min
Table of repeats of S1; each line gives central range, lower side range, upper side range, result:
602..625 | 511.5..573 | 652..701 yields 2.2 min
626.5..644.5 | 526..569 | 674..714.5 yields 4.6 min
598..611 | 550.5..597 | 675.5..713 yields 1.4 min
